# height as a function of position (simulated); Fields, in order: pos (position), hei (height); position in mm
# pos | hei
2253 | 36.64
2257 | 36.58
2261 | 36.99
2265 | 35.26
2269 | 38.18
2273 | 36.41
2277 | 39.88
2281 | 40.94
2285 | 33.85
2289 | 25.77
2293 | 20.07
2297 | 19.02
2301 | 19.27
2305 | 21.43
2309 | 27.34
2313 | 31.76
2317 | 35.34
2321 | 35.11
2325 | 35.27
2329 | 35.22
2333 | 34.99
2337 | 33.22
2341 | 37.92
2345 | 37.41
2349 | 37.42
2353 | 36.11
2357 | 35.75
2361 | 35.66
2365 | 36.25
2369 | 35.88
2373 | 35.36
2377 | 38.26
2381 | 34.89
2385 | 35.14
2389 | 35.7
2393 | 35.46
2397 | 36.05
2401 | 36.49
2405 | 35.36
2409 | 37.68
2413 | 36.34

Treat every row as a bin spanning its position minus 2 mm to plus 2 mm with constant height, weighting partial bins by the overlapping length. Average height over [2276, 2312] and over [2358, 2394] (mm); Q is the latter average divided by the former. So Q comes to 1.31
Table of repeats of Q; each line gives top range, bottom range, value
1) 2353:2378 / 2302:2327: 1.18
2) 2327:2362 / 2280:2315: 1.37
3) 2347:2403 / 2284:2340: 1.23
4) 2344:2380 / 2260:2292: 1.03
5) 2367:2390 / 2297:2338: 1.19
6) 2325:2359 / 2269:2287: 0.95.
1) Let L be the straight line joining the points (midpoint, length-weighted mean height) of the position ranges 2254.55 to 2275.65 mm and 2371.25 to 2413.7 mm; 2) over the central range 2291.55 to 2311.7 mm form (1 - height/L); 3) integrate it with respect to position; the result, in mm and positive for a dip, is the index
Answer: 8.1 mm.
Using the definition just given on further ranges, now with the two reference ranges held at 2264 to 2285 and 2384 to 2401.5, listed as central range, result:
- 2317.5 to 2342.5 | 1.1 mm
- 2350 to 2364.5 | 0.2 mm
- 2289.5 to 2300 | 4.8 mm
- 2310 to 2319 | 1.0 mm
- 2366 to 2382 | 0.0 mm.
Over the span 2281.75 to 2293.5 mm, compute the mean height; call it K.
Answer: 28.9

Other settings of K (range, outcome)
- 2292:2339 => 29.2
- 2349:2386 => 36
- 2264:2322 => 30.5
